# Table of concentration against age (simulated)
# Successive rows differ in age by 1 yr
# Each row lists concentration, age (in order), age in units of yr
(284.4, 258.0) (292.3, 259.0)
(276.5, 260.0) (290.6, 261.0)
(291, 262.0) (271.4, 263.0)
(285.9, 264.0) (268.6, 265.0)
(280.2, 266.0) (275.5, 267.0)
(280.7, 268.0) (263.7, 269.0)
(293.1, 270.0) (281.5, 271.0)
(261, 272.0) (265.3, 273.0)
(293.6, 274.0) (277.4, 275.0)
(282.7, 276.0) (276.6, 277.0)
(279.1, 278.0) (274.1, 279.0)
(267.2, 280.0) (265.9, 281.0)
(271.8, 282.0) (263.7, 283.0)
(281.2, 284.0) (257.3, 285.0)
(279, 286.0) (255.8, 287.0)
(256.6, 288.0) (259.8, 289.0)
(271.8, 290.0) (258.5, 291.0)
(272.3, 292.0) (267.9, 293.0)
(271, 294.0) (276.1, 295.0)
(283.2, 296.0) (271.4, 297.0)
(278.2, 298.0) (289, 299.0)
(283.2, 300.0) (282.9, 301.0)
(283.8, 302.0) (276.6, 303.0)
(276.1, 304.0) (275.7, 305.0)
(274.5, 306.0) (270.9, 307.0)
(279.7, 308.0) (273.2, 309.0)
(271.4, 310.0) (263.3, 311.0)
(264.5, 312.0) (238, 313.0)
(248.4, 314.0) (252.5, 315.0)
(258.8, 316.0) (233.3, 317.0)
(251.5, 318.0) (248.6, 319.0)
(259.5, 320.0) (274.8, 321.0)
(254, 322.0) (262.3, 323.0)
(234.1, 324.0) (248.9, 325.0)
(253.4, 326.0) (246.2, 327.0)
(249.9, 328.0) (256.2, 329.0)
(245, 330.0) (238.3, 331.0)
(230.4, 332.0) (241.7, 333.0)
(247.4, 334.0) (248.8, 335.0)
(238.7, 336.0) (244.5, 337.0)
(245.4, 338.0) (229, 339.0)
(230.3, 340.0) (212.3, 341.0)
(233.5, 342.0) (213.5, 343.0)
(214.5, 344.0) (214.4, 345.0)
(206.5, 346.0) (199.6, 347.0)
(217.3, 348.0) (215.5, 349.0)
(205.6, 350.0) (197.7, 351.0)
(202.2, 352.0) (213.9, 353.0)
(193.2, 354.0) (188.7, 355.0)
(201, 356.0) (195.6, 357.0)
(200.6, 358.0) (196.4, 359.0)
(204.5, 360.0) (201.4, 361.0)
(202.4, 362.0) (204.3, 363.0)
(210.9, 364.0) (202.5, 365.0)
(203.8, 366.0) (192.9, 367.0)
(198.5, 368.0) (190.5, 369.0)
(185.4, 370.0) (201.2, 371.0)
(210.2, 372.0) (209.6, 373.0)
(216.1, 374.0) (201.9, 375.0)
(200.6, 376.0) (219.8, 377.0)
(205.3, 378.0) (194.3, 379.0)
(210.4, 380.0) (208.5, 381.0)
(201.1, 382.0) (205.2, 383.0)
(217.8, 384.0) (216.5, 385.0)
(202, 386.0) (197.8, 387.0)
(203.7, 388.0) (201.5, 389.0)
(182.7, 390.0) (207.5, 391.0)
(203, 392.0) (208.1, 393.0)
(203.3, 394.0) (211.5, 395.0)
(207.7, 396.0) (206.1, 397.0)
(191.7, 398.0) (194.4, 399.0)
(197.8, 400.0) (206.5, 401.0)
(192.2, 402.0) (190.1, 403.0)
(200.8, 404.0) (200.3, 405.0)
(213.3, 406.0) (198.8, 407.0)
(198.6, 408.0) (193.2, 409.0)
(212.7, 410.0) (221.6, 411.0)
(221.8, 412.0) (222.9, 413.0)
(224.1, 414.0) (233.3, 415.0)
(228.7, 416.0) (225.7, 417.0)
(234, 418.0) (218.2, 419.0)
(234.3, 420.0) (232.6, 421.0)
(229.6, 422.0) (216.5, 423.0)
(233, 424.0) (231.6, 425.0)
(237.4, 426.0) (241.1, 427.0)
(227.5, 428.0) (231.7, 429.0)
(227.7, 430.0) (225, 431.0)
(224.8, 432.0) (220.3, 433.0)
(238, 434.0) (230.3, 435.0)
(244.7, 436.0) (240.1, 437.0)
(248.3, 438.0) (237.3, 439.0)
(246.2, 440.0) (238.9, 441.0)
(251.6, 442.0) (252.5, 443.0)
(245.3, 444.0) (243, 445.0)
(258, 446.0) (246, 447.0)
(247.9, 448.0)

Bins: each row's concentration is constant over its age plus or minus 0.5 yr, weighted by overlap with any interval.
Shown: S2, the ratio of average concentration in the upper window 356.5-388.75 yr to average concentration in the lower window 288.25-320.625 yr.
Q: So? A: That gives 0.76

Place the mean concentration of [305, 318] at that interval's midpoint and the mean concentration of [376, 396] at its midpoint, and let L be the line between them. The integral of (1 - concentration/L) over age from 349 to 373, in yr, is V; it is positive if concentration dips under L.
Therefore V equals 2.5 yr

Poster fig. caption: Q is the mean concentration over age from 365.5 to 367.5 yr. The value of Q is 198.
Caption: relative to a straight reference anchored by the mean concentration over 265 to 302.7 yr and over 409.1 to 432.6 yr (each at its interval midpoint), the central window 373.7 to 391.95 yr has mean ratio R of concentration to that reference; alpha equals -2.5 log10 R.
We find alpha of 0.171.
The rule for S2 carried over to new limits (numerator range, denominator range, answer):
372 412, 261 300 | 0.75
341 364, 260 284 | 0.74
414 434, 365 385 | 1.12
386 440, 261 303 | 0.79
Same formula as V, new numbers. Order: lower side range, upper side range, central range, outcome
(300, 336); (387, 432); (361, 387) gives 3.0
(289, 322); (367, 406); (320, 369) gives 3.1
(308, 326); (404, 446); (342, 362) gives 3.4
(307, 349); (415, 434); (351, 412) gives 8.5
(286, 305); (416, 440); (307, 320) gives 0.5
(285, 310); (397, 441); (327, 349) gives 2.1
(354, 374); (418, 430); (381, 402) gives 1.1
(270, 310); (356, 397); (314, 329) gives -0.2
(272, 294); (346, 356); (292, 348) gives -4.5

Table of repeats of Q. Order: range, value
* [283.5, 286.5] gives 272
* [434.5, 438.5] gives 241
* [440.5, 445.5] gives 246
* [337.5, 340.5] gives 235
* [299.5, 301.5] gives 283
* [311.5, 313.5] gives 251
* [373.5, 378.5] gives 209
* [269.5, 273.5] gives 275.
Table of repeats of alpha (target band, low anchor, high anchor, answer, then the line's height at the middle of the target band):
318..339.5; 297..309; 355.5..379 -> 0.002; 248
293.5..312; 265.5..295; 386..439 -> -0.056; 263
